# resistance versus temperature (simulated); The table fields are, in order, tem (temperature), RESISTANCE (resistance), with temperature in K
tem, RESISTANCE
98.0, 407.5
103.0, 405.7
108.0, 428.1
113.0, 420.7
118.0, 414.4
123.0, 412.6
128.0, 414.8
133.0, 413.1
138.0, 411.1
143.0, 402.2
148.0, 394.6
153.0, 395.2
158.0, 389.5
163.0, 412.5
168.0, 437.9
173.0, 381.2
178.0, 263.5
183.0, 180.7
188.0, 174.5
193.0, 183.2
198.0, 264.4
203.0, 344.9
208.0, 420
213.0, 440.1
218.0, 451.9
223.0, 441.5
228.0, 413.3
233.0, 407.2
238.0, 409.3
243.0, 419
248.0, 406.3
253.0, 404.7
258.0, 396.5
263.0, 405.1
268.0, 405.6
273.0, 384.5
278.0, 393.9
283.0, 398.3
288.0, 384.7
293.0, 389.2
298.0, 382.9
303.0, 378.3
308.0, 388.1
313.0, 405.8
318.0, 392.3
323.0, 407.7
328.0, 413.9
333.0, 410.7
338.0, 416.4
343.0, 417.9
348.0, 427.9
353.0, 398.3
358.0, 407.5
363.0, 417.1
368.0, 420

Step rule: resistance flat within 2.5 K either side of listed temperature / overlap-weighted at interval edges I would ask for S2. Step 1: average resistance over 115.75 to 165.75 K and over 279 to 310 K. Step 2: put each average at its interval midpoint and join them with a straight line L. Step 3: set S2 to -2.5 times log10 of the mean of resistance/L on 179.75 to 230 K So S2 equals 0.20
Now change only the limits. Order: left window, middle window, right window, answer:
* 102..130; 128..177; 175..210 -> -0.175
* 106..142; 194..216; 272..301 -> 0.130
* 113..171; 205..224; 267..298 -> -0.093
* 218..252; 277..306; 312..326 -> 0.054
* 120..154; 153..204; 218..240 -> 0.324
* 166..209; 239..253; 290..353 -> -0.212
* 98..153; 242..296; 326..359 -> 0.039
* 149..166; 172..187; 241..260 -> 0.495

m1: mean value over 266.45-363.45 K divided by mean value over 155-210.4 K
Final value 1.3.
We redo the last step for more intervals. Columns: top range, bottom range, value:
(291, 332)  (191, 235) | 1.05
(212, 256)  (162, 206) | 1.45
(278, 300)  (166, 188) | 1.31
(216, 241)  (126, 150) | 1.04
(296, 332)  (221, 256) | 0.96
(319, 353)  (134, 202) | 1.24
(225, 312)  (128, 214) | 1.15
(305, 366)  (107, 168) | 1.00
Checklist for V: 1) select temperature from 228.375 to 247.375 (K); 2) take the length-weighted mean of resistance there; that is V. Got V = 411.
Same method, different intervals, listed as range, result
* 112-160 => 407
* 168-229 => 332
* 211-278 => 413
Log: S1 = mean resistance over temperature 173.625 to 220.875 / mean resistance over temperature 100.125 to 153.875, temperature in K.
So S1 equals 0.7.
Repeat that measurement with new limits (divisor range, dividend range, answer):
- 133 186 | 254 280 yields 1.08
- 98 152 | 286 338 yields 0.96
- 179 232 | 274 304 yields 1.17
